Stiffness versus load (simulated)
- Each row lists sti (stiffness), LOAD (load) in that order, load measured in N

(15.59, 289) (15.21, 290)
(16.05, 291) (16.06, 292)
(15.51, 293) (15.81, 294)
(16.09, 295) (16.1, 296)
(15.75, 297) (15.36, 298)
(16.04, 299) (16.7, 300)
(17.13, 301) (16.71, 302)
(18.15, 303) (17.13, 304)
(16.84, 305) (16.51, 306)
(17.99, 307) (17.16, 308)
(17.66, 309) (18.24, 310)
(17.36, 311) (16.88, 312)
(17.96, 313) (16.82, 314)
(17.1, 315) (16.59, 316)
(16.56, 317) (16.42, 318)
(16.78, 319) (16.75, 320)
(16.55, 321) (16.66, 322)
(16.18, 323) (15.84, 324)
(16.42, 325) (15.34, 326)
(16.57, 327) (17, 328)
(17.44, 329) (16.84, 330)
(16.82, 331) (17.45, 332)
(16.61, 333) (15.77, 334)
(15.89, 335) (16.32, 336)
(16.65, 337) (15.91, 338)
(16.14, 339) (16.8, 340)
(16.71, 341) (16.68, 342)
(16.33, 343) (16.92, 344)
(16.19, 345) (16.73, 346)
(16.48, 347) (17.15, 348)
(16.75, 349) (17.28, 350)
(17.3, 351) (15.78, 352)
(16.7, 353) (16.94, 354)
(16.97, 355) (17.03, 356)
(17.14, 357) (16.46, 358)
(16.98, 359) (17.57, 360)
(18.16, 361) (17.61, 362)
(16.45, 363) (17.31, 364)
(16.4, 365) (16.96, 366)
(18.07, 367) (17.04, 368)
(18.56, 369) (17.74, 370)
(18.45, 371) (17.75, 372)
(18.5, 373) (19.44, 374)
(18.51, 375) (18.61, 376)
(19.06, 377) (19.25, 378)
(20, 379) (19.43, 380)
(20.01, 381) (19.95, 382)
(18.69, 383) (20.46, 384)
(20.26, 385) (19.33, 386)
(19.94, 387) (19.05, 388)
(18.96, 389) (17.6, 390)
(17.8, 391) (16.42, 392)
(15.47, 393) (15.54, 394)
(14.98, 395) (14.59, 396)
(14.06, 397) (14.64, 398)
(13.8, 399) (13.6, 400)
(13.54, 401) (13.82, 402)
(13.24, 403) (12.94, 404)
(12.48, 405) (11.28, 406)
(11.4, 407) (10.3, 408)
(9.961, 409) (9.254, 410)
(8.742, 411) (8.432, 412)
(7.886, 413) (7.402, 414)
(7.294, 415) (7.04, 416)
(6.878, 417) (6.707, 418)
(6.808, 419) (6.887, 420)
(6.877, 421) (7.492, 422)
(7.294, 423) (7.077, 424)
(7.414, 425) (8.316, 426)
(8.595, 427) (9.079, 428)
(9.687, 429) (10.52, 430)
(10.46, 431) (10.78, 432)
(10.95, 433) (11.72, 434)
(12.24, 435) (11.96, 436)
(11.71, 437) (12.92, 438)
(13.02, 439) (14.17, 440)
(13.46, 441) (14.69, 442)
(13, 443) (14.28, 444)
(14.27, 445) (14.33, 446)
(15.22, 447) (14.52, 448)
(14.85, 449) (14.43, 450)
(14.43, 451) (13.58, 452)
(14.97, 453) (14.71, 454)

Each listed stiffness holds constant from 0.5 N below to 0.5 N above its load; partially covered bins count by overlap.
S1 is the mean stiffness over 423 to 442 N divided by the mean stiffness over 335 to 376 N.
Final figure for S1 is 0.63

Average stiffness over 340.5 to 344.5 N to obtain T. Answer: 16.7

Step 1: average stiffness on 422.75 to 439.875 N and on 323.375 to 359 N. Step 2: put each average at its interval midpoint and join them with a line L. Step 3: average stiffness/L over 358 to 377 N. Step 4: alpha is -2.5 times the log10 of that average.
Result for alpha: -0.20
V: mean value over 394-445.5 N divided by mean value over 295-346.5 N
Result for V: 0.65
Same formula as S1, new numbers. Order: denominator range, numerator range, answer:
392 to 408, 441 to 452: 1.05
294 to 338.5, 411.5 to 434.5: 0.50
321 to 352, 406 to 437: 0.54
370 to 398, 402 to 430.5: 0.49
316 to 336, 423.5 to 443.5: 0.67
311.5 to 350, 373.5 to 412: 0.95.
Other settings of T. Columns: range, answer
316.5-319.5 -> 16.6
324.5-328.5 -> 16.3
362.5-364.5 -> 16.9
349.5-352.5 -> 16.8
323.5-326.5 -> 15.9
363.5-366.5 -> 16.9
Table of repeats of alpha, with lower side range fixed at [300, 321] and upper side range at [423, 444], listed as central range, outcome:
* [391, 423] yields 0.14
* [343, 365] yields -0.13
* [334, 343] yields -0.04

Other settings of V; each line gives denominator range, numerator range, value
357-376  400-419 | 0.56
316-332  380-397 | 1.09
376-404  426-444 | 0.68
